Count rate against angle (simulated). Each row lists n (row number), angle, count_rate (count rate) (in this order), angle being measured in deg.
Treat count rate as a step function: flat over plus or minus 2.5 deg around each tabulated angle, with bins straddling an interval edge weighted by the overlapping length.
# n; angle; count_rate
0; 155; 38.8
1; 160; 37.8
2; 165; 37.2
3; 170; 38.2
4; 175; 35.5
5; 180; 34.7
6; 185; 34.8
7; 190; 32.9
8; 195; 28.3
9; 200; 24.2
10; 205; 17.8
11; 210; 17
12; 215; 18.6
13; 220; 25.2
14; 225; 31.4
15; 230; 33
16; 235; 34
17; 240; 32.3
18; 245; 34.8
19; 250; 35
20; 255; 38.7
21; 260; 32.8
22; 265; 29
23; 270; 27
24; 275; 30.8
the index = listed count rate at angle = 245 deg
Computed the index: 34.8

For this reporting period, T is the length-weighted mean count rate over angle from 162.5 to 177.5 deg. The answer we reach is 37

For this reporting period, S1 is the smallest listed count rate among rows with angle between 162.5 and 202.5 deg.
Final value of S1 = 24.2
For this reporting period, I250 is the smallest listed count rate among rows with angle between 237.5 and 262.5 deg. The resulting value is 32.3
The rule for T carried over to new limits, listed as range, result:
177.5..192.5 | 34.1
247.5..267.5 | 33.9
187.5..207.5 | 25.8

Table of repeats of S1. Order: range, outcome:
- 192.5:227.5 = 17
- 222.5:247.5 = 31.4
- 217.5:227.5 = 25.2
